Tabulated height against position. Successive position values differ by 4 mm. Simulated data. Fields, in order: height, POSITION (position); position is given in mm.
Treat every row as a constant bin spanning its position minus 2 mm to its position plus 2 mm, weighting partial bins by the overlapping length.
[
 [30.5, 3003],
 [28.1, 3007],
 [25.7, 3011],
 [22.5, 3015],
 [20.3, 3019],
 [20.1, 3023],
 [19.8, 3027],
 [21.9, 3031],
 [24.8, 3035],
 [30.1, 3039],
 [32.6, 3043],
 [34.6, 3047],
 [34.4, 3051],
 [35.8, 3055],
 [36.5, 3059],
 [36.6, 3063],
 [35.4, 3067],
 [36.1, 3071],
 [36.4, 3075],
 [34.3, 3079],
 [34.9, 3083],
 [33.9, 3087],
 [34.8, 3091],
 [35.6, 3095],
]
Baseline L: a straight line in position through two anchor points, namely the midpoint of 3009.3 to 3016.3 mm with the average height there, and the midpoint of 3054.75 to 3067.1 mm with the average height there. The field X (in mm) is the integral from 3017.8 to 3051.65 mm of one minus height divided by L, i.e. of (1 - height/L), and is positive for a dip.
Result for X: 4.1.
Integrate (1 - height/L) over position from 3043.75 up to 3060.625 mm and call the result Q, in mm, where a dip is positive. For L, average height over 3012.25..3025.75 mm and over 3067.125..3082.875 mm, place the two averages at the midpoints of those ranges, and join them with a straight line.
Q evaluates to -3.12 mm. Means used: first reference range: 21.2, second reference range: 35.5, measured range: 35.1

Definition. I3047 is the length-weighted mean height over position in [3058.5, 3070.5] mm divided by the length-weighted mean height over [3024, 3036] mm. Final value 1.66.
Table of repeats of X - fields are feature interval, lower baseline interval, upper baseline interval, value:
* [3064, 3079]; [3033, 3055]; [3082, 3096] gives -1.0 mm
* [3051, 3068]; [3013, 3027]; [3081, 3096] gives -4.2 mm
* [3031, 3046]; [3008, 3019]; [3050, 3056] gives 1.2 mm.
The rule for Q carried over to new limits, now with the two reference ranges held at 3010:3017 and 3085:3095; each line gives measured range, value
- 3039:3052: -2.2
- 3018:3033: 2.9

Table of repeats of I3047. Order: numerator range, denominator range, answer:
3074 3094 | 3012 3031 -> 1.65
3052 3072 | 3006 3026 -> 1.57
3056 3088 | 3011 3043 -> 1.51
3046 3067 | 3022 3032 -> 1.74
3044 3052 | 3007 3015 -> 1.34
